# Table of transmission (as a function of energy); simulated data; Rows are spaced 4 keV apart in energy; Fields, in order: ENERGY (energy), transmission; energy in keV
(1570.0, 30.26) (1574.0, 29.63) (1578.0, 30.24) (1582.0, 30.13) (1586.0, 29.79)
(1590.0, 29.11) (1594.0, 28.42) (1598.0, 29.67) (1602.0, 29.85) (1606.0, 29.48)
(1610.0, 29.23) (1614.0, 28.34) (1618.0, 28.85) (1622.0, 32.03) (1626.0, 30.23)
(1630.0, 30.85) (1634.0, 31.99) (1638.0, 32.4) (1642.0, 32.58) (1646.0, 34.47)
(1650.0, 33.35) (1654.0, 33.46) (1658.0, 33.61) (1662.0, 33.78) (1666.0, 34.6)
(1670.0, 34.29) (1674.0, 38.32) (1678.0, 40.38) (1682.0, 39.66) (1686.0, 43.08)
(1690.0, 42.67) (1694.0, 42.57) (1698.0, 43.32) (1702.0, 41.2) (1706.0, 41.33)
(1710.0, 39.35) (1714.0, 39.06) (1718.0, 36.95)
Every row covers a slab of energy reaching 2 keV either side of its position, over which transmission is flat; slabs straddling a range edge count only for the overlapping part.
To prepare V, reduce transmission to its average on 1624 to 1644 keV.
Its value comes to 31.6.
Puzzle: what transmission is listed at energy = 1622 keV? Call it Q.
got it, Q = 32.03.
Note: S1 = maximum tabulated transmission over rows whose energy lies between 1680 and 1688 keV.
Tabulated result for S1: 43.08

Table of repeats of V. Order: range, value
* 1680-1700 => 42.3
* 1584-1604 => 29.4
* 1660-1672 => 34.2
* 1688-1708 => 42.2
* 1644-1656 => 33.8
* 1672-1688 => 40.4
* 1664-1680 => 36.9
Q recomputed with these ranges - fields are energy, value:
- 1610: 29.23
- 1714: 39.06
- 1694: 42.57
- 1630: 30.85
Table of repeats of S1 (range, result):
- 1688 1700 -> 43.32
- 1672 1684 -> 40.38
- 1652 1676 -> 38.32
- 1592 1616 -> 29.85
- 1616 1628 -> 32.03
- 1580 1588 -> 30.13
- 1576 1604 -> 30.24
